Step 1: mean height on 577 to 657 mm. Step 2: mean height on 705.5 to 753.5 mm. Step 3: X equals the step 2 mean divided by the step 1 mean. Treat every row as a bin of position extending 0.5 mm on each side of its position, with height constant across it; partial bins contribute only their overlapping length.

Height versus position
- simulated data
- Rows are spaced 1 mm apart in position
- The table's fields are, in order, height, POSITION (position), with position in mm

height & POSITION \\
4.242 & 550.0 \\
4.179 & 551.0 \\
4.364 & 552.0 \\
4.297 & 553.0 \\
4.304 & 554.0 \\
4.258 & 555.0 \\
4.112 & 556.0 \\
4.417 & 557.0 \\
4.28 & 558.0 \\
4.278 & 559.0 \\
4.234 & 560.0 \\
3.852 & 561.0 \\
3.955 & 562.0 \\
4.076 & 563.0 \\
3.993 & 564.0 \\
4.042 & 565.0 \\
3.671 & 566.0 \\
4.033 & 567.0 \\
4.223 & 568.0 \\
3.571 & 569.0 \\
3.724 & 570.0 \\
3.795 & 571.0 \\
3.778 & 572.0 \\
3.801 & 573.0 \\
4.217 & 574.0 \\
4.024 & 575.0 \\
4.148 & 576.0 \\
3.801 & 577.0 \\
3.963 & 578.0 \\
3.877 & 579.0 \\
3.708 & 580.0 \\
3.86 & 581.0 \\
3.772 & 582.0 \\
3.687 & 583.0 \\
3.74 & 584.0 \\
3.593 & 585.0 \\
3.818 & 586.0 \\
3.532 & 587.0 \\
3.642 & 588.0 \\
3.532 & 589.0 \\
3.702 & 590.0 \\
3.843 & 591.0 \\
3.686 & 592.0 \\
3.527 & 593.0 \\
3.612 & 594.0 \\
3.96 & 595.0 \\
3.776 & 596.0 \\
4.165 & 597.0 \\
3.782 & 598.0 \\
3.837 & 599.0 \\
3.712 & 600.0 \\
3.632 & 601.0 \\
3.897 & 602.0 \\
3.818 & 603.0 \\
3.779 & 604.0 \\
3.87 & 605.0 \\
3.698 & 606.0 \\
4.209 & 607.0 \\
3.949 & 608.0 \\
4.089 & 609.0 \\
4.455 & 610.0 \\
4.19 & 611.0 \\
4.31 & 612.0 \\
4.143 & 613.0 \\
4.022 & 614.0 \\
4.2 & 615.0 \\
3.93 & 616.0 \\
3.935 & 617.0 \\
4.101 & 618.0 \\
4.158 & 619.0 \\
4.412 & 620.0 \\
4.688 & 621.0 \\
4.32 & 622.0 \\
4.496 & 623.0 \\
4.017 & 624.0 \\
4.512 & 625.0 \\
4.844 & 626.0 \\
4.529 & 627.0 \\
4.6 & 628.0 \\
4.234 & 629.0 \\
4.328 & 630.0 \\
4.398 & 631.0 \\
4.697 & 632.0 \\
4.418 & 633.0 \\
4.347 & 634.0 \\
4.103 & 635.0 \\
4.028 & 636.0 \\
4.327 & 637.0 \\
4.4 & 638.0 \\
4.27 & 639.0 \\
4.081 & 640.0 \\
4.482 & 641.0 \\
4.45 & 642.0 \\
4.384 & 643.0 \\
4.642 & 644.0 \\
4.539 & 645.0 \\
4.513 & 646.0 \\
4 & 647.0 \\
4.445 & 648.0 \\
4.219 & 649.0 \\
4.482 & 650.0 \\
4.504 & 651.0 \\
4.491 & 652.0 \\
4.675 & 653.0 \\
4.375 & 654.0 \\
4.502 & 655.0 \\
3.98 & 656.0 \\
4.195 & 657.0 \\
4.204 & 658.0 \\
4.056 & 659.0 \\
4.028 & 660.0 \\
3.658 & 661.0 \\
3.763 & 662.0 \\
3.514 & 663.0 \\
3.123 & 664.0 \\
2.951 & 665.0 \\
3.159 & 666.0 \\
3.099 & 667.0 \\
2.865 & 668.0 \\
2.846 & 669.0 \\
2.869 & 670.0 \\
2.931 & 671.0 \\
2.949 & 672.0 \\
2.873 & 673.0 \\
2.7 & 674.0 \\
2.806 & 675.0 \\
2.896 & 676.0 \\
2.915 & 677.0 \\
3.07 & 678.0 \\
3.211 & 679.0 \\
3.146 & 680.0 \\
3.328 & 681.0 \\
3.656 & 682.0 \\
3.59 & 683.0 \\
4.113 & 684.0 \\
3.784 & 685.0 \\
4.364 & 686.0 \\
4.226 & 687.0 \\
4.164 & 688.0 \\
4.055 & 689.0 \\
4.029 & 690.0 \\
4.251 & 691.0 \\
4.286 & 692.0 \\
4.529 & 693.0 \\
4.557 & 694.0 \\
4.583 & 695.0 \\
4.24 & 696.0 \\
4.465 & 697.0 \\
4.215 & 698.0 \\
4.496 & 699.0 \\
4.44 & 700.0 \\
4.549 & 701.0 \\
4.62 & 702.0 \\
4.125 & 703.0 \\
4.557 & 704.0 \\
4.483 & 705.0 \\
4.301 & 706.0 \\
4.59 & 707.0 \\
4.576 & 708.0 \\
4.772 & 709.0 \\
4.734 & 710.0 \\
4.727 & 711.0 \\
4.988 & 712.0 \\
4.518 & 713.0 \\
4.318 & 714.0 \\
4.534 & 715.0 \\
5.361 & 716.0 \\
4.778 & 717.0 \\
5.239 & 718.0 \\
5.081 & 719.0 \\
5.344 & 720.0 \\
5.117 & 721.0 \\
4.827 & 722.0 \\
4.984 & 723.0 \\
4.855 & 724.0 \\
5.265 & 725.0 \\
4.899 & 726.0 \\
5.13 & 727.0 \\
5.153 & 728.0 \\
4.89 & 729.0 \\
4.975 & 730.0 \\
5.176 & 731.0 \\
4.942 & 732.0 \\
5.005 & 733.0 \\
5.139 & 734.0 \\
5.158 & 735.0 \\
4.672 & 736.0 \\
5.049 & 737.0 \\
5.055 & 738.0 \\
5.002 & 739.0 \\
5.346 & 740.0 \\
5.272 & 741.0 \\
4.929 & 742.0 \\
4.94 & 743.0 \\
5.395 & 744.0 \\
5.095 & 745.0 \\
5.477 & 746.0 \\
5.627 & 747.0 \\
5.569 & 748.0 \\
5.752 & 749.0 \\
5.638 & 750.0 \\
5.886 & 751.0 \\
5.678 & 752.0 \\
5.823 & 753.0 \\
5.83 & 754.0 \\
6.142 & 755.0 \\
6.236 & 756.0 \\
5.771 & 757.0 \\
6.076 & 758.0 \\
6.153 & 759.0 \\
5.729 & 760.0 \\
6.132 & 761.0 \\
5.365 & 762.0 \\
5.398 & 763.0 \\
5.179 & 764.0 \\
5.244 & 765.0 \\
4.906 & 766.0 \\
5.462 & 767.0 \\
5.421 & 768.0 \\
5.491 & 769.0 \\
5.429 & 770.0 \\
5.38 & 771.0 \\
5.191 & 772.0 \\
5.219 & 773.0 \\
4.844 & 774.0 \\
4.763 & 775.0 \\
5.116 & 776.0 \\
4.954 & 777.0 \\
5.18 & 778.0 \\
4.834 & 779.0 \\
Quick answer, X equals 1.23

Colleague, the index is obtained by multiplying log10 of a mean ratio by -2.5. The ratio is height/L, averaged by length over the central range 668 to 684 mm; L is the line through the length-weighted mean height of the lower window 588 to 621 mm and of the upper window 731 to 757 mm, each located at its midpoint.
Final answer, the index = 0.46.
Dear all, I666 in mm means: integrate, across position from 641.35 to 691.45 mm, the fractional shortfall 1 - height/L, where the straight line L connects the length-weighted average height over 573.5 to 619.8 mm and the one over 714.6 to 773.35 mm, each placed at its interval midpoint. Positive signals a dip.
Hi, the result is 8.8 mm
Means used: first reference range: 3.89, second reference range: 5.32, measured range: 3.75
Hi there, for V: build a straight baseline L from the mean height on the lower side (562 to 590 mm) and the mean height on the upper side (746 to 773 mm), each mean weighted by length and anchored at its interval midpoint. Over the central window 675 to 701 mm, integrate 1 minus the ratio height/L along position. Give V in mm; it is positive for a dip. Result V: 5.3 mm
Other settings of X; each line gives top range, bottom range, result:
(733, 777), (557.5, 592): 1.40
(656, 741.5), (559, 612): 1.10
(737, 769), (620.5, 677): 1.39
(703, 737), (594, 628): 1.19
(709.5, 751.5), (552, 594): 1.30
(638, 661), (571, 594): 1.14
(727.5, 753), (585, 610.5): 1.37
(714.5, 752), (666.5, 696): 1.45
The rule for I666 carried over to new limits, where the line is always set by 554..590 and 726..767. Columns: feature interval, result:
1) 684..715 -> 3.6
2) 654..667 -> 2.5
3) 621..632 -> -0.2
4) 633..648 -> 0.5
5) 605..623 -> 0.5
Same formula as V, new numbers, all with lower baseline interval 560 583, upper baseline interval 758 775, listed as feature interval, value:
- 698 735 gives 1.6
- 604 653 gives 0.5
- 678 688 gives 2.2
